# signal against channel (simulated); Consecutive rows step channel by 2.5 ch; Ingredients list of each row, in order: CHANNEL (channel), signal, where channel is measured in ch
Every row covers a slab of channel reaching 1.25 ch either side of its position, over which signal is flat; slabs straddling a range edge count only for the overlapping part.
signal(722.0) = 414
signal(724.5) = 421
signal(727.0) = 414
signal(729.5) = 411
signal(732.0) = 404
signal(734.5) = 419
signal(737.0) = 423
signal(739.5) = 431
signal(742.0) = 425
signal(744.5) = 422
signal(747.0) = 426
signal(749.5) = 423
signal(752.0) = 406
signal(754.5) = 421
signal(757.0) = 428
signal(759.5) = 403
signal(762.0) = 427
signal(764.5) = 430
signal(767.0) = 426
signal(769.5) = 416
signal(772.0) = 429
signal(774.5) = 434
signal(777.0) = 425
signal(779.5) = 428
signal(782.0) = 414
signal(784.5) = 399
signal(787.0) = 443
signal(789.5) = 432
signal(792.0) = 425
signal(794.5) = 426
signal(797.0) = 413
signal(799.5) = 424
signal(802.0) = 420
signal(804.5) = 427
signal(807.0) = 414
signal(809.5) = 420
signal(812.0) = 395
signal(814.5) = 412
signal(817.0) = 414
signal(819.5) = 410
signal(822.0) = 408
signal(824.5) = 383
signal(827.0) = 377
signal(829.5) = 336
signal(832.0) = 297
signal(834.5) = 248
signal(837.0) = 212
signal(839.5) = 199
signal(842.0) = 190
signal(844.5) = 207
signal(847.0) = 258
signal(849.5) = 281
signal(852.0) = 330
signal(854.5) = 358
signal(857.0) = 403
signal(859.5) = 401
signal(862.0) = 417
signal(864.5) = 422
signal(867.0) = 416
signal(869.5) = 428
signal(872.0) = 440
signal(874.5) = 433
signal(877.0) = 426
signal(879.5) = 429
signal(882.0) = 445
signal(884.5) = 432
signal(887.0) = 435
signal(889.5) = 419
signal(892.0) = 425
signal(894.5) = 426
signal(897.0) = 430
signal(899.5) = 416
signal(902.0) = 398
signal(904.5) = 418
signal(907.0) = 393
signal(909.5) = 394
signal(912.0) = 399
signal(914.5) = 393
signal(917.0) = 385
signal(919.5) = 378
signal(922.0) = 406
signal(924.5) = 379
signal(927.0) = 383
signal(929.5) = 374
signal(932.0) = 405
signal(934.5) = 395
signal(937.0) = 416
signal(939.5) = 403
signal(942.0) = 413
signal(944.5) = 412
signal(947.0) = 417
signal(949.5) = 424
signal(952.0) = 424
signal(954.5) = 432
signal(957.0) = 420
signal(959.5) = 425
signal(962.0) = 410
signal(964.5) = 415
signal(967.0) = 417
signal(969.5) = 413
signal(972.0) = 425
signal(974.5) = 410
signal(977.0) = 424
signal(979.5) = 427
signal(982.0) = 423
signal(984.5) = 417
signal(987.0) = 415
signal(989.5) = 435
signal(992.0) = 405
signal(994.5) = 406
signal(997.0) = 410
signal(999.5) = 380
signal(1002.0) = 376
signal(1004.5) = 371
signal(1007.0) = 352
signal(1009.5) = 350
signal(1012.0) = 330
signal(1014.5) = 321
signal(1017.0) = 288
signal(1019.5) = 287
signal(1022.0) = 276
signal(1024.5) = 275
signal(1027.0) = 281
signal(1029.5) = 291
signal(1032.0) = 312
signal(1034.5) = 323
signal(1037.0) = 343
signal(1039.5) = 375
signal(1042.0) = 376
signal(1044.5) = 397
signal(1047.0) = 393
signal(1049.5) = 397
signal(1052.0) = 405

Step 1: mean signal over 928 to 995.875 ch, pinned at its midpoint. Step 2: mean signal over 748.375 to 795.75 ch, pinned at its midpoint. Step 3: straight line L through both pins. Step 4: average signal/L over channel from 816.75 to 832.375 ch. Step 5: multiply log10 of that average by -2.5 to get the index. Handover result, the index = 0.12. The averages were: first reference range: 423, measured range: 377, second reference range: 415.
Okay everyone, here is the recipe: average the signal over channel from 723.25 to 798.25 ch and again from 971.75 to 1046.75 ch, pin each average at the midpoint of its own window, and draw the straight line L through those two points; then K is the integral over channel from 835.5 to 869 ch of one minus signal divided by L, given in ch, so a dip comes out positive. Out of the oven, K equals 6.9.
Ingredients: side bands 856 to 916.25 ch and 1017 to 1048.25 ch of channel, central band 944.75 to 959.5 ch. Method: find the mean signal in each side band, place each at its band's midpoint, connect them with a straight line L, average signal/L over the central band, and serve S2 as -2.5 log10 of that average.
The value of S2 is -0.13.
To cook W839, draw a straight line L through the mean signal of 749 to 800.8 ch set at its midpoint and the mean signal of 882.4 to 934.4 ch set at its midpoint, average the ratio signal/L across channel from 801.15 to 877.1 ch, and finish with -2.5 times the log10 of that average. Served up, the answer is 0.15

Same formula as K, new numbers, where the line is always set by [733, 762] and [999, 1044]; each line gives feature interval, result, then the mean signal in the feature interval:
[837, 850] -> 5.55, 222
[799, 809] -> -0.48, 421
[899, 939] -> -3.59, 396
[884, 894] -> -1.45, 427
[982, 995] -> -2.96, 417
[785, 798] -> -0.66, 426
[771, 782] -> -0.44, 427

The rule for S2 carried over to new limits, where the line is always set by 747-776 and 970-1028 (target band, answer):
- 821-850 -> 0.40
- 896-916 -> -0.04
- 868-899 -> -0.09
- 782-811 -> -0.02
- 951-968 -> -0.11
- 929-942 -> -0.05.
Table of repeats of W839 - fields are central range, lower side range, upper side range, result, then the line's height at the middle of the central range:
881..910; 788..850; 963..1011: -0.118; 377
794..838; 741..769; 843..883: 0.051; 398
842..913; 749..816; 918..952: 0.044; 409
